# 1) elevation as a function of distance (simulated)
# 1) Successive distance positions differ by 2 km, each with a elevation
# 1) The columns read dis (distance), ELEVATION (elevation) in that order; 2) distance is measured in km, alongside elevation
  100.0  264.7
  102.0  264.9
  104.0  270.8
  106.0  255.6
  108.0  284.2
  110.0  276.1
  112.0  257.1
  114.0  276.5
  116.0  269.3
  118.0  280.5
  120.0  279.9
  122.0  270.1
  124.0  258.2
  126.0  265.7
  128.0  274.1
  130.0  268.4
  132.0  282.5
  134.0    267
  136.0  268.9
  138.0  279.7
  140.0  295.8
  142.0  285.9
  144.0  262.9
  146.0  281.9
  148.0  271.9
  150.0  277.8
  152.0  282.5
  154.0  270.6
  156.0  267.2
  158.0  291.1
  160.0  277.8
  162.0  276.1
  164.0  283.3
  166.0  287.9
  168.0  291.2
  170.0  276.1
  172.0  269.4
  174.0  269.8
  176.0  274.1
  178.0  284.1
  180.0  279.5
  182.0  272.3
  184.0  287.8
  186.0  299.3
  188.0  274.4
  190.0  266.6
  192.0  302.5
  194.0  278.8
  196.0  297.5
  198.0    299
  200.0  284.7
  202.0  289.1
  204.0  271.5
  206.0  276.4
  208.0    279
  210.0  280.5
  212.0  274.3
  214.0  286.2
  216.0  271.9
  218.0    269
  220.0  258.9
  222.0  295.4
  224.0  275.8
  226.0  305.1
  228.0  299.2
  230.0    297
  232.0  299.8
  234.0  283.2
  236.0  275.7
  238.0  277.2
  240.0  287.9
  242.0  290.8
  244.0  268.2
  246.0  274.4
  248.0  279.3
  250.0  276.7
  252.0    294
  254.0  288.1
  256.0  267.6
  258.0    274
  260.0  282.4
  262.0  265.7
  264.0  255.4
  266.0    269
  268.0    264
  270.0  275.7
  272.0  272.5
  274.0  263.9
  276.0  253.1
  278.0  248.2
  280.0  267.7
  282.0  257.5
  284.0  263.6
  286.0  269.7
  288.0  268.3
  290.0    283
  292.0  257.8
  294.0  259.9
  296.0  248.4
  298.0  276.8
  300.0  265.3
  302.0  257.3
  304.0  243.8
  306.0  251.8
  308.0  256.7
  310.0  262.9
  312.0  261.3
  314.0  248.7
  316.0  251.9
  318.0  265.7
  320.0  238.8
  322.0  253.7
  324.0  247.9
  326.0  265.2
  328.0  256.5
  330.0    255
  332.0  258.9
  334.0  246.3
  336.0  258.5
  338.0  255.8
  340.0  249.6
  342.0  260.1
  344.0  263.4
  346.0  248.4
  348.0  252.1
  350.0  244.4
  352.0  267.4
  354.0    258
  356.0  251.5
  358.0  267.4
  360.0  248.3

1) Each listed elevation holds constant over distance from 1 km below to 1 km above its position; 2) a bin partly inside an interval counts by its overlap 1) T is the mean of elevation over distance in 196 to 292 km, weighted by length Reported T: 277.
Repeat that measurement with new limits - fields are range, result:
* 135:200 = 281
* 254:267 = 270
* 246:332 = 264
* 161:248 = 282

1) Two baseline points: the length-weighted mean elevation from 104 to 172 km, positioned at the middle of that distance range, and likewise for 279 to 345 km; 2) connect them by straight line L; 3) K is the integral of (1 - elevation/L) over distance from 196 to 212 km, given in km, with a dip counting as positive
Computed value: -0.8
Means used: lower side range 275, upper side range 258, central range 283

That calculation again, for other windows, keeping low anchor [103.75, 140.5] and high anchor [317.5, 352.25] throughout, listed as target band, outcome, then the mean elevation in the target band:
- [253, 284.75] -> -0.83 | 267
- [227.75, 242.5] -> -1.43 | 288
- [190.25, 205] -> -1.21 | 288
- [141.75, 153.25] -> -0.26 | 276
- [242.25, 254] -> -0.82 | 280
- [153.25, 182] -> -1.04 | 278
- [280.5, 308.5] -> -0.41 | 262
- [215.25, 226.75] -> -0.65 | 279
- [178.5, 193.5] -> -0.90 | 283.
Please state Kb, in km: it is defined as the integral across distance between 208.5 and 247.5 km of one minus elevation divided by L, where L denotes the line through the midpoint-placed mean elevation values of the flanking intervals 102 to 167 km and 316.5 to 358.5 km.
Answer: -2.5 km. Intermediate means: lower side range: 275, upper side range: 255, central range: 283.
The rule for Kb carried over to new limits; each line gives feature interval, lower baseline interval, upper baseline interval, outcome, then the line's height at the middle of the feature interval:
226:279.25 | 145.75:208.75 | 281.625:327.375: -1.74 km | 268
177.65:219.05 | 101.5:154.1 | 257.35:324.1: -2.14 km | 268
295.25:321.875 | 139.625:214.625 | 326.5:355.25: 0.45 km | 260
